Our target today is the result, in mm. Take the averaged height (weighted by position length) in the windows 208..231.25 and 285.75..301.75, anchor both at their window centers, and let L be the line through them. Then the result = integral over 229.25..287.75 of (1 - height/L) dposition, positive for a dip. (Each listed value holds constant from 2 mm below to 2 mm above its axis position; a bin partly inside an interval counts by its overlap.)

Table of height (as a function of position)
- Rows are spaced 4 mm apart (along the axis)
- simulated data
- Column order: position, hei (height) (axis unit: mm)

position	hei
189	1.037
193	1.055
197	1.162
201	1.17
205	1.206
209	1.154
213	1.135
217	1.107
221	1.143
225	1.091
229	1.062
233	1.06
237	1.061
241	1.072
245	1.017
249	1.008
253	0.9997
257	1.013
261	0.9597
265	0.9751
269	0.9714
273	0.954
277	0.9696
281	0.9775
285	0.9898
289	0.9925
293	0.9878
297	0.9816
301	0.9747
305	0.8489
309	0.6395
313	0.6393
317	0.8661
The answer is 2.4 mm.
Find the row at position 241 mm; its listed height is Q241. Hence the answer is 1.072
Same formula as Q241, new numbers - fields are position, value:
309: 0.6395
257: 1.013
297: 0.9816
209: 1.154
